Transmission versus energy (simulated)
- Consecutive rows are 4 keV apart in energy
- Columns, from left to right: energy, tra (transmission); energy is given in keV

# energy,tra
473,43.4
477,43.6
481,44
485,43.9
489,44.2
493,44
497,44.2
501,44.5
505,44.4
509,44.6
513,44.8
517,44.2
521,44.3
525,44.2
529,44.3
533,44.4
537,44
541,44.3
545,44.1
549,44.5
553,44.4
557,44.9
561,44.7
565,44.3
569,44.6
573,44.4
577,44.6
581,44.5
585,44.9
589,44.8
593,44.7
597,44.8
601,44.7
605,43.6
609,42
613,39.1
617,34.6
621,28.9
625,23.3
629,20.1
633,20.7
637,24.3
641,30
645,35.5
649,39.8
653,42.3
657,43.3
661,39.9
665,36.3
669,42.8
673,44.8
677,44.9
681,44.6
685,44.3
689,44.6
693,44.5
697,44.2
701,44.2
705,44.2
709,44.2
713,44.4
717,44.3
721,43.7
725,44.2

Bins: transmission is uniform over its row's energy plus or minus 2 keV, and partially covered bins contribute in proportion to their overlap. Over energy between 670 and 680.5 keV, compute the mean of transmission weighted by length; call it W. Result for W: 44.6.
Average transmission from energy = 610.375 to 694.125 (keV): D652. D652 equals 36.6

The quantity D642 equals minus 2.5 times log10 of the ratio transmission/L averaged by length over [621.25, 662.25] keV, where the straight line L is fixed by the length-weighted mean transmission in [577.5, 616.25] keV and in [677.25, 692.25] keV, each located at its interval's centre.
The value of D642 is 0.36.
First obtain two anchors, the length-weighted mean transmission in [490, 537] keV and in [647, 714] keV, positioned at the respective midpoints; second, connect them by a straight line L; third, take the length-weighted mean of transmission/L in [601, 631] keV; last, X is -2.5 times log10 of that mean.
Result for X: 0.275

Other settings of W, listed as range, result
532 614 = 44.2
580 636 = 36.8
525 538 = 44.2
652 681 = 42.2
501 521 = 44.5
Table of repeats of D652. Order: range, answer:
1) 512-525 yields 44.4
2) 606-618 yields 39.3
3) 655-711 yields 43.3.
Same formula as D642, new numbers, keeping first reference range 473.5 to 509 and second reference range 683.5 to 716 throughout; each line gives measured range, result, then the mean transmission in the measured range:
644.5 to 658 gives 0.10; 40.5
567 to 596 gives -0.01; 44.6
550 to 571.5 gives -0.01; 44.6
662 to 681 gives 0.05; 42.3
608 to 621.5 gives 0.21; 36.5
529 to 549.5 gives 0.00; 44.2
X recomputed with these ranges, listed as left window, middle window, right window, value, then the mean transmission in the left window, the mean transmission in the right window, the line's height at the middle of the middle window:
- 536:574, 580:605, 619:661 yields -0.16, 44.4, 31.3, 38.6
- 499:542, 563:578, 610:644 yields -0.21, 44.4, 28.3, 36.8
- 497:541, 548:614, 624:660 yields -0.17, 44.4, 31.5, 37.9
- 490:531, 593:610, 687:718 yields 0.01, 44.3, 44.3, 44.3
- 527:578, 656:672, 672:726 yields 0.09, 44.4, 44.4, 44.4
